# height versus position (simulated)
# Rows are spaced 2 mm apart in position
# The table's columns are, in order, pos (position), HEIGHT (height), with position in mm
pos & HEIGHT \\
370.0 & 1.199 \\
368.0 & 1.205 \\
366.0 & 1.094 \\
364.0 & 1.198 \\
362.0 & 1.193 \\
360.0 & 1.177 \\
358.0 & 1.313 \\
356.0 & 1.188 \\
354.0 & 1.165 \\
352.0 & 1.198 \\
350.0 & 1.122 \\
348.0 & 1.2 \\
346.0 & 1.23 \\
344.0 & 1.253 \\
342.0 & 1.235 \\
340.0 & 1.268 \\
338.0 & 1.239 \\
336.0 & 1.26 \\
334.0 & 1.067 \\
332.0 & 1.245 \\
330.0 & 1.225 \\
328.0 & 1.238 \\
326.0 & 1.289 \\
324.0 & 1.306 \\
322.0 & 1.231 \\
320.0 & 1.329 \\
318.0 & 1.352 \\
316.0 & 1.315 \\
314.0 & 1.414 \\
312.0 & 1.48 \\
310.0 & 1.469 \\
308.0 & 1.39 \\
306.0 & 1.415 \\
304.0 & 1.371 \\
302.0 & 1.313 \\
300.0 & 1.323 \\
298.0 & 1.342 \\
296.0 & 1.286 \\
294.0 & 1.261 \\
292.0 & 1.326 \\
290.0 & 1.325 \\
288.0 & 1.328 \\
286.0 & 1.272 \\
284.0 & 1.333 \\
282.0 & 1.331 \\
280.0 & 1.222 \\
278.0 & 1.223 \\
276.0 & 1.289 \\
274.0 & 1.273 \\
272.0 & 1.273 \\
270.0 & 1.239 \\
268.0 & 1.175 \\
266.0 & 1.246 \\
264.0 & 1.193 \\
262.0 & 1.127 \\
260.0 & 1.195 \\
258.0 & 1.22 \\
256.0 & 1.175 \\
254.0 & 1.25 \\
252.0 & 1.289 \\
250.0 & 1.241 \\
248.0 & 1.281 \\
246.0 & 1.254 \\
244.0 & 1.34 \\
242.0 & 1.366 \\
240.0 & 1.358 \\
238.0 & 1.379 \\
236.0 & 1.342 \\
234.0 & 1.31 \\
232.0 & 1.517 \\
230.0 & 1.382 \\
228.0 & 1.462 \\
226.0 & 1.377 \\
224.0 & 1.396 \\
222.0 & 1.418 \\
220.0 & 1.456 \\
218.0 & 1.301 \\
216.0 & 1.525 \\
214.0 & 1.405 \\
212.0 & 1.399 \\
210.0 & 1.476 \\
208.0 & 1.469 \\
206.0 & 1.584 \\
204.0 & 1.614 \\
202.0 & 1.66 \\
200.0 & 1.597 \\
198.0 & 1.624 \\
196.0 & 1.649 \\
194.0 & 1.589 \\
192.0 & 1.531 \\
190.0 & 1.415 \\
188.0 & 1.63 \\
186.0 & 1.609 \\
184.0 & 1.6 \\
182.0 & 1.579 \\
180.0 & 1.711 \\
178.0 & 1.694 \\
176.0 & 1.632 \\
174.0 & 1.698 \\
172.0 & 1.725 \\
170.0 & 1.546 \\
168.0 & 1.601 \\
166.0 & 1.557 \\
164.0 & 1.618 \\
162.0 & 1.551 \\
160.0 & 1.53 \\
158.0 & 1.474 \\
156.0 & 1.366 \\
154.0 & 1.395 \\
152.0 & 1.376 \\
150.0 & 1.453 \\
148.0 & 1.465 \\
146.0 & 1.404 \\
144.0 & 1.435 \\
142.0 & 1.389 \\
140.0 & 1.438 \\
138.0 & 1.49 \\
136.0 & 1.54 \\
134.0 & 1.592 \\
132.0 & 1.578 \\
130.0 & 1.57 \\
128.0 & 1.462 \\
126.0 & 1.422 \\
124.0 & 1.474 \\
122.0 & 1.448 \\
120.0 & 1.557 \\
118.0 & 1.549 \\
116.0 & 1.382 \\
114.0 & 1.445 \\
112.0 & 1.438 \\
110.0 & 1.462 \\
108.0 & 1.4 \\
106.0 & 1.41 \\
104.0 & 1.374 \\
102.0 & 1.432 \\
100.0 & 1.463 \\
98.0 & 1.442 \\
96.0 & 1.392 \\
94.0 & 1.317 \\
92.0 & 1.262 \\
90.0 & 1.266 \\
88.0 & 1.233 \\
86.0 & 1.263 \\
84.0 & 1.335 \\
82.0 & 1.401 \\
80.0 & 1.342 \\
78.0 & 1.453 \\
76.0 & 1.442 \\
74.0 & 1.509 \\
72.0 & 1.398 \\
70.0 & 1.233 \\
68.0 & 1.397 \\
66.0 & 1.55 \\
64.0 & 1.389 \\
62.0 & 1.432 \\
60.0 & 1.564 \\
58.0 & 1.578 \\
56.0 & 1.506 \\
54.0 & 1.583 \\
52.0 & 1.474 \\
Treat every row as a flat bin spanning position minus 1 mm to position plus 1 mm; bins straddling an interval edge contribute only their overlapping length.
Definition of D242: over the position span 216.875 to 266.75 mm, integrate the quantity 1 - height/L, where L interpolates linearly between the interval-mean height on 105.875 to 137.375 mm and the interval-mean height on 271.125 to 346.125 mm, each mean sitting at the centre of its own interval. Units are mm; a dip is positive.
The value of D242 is 1.8 mm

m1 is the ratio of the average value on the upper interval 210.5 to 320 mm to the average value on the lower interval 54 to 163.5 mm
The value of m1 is 0.92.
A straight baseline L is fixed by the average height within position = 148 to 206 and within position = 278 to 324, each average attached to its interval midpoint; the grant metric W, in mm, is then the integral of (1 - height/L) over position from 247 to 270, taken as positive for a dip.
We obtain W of 3.20 mm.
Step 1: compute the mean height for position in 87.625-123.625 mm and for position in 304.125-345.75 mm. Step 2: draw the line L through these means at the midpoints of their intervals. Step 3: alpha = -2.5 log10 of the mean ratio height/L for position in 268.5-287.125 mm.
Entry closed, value 0.04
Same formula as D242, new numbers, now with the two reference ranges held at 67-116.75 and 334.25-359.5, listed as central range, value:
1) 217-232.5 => -1.4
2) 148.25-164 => -1.4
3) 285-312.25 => -2.2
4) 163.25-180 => -3.9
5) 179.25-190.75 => -2.4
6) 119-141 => -2.5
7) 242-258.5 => 0.2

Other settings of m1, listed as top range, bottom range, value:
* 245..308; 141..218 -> 0.83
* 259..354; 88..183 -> 0.86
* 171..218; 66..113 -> 1.14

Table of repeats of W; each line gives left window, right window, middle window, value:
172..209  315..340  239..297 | 5.91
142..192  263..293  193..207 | -1.50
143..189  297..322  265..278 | 1.56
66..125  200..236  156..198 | -4.51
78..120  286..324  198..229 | -2.66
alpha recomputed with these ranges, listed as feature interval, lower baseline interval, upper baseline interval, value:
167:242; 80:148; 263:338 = -0.12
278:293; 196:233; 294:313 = 0.08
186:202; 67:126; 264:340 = -0.17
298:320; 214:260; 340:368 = -0.10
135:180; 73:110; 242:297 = -0.14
